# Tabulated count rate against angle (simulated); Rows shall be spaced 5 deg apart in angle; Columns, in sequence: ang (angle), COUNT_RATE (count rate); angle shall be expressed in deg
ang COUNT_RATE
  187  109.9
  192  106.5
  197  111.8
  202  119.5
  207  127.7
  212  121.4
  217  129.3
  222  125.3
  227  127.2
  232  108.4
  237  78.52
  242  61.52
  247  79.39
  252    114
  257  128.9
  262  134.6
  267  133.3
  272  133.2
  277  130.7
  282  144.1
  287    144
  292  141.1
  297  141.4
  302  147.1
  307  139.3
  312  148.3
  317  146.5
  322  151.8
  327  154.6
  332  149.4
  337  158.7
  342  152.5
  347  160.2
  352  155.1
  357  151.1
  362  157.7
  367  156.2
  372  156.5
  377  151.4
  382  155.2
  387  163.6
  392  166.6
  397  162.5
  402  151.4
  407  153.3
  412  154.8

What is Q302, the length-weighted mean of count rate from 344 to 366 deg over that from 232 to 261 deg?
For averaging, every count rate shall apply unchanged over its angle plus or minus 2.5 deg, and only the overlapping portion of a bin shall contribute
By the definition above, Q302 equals 1.62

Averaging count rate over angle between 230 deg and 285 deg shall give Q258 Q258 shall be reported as 114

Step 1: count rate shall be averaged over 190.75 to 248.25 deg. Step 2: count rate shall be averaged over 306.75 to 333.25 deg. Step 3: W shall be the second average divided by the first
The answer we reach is 1.4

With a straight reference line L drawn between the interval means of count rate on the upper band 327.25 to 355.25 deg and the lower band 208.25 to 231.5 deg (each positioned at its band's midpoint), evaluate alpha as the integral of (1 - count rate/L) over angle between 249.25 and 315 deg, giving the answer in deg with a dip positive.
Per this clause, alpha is 1.6 deg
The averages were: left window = 124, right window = 155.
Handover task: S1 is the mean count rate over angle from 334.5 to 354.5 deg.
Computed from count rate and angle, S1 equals 157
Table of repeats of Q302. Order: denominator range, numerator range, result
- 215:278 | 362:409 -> 1.39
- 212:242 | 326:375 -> 1.41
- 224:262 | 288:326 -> 1.42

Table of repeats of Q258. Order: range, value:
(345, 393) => 157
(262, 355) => 146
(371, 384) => 154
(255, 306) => 138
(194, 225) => 122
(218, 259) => 104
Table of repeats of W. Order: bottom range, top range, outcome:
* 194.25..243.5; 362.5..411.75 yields 1.40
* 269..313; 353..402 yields 1.12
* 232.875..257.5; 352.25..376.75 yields 1.71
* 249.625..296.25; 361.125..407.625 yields 1.18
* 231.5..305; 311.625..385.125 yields 1.26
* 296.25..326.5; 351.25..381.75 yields 1.06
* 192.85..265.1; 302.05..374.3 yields 1.36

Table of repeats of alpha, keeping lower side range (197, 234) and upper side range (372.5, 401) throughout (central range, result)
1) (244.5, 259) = 2.61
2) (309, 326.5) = -0.60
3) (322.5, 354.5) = -1.33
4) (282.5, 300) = -0.51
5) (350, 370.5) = -0.22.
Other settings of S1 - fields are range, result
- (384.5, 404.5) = 161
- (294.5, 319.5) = 145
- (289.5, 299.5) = 141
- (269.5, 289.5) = 138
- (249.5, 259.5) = 121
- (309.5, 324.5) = 149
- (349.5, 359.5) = 153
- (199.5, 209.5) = 124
